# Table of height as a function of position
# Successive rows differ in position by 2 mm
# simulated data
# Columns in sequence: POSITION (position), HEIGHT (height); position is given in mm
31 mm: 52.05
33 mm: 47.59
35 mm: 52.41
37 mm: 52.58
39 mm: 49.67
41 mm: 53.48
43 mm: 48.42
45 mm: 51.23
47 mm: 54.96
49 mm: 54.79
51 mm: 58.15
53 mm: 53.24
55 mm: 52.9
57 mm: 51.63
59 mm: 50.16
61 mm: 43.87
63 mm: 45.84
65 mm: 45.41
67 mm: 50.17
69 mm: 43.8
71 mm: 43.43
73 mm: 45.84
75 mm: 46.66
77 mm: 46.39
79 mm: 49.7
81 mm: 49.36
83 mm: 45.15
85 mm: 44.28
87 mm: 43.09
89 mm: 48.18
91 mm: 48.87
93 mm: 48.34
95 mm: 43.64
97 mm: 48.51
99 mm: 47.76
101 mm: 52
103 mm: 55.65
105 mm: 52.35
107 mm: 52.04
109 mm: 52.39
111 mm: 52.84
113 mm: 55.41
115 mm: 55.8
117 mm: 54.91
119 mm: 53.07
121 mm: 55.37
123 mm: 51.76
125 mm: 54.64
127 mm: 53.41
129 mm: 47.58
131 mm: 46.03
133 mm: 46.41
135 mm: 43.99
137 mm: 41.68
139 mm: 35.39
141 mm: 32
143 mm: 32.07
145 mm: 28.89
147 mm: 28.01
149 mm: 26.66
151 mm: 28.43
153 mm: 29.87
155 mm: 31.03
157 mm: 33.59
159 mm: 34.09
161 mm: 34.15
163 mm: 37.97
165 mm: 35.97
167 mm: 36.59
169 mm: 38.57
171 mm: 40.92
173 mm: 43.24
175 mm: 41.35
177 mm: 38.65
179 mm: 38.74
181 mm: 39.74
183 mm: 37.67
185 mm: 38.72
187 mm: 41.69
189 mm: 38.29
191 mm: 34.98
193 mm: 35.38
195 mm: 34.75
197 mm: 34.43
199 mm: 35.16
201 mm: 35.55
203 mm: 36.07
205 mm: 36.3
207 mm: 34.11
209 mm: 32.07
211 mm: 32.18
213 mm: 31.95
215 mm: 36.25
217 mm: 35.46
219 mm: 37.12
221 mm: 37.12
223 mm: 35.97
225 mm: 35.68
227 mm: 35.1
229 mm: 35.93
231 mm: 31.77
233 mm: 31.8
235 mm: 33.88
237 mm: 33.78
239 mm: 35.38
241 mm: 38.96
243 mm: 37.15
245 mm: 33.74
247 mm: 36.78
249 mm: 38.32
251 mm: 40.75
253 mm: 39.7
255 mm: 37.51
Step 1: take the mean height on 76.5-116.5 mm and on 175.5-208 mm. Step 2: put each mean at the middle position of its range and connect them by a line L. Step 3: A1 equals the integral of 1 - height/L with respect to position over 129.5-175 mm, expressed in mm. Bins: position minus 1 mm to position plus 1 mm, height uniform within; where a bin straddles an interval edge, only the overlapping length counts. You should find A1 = 6.71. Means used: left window 49.7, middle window 36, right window 37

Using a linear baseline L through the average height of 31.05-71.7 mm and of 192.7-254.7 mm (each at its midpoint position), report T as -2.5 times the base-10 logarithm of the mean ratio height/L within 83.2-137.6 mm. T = -0.11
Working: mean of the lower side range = 50.3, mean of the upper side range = 35.5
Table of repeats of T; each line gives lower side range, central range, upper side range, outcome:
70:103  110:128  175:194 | -0.218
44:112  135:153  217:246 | 0.320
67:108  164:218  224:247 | 0.057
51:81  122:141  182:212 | -0.097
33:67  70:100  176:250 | 0.026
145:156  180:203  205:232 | -0.143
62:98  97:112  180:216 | -0.173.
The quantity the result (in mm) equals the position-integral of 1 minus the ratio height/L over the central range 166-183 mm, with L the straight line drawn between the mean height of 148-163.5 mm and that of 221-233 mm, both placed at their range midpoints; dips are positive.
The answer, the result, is -3.66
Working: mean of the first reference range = 31.8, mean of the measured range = 39.6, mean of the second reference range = 34.8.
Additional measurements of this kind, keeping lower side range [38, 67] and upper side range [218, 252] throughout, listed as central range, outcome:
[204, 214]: 1.2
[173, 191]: 0.4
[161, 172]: 1.0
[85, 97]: 0.3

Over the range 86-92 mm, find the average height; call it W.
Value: 46.7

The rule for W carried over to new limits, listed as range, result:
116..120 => 54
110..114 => 54.1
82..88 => 44.2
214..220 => 36.3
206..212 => 32.8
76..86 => 47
